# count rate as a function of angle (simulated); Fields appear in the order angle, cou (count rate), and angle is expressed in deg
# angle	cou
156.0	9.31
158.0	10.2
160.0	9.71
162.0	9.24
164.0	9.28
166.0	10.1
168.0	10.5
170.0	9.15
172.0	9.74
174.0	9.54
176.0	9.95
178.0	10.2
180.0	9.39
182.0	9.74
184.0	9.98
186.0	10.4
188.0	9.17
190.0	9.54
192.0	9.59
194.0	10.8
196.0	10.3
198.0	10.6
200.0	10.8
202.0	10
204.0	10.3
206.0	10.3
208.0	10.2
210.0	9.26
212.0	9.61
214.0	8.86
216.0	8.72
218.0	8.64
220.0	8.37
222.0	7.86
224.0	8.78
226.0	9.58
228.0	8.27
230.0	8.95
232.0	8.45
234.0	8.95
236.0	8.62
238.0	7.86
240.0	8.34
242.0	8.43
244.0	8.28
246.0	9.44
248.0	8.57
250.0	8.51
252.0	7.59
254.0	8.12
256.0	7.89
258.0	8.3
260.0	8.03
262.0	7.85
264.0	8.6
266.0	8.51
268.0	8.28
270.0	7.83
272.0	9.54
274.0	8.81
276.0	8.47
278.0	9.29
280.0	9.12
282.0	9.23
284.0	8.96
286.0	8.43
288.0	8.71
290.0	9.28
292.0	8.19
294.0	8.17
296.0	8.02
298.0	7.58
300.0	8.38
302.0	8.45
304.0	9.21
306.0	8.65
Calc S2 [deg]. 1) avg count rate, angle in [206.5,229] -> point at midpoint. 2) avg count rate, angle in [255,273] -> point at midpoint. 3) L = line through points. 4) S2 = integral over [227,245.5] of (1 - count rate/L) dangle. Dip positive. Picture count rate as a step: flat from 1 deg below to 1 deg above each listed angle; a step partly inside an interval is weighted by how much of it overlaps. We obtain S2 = 0.4 deg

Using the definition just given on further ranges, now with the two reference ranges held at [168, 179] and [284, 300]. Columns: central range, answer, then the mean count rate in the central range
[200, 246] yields 1.09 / 8.99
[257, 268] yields 0.59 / 8.26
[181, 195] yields -0.40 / 9.89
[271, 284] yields -0.78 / 9.07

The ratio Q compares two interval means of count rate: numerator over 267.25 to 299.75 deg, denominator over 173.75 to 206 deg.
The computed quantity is 0.9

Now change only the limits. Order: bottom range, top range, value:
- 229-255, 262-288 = 1.03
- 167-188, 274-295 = 0.89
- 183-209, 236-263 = 0.81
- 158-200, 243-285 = 0.86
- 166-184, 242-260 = 0.85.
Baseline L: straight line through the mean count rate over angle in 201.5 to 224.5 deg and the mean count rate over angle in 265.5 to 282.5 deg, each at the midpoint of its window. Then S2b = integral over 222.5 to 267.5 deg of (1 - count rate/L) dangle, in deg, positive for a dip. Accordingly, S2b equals 2.8 deg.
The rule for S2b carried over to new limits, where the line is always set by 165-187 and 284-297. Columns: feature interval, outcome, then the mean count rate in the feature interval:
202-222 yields 0.28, 9.32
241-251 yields 0.43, 8.65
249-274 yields 1.62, 8.28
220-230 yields 0.71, 8.63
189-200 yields -0.65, 10.2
